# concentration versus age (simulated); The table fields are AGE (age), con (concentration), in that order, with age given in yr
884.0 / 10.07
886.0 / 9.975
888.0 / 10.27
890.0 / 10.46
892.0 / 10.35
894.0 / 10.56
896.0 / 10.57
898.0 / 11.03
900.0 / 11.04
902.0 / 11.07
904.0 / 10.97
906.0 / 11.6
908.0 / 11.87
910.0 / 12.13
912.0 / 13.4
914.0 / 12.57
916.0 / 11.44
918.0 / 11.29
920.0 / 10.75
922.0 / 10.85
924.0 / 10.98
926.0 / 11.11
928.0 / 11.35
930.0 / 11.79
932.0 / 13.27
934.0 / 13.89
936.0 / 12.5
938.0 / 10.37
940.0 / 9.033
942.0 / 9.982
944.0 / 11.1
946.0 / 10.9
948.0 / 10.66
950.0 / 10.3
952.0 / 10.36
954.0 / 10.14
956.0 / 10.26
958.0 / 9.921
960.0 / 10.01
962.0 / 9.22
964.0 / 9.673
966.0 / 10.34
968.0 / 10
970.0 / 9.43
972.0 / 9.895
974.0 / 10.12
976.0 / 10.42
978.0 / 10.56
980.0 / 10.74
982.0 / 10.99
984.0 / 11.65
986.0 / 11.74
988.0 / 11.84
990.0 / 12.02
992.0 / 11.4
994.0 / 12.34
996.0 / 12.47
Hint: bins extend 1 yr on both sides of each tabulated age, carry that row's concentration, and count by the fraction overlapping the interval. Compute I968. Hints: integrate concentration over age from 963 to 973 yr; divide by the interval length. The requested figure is 9.87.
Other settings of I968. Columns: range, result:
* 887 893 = 10.4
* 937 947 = 10.3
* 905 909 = 11.7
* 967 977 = 9.97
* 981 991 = 11.6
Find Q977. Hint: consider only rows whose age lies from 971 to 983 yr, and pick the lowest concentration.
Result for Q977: 9.895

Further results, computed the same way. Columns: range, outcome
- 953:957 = 10.14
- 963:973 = 9.43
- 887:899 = 10.27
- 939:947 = 9.033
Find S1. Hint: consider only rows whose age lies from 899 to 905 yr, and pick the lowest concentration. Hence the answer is 10.97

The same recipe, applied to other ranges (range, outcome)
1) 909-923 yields 10.75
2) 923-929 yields 10.98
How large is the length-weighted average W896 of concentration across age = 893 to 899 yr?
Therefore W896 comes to 10.7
